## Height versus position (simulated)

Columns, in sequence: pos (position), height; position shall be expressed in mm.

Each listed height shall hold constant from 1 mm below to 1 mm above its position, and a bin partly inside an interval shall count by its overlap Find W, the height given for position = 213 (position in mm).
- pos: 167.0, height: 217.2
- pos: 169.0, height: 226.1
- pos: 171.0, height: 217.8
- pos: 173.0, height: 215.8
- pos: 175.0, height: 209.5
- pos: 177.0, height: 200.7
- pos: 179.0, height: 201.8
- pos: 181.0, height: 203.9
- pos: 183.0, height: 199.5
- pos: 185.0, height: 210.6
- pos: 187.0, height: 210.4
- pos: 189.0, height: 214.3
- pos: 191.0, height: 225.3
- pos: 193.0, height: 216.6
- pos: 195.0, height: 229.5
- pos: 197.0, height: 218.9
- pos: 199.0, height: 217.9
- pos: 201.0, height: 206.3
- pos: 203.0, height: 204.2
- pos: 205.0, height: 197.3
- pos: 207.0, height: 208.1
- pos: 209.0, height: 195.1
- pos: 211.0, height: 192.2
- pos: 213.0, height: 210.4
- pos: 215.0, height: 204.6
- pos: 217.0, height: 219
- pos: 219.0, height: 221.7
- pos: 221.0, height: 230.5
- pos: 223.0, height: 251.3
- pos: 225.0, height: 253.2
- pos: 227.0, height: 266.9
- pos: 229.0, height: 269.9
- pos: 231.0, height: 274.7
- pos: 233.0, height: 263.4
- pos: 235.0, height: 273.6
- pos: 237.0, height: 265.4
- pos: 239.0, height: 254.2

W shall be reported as 210.4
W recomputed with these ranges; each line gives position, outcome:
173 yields 215.8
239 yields 254.2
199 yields 217.9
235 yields 273.6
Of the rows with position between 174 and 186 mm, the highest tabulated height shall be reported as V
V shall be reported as 210.6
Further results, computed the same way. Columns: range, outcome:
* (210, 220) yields 221.7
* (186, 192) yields 225.3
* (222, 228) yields 266.9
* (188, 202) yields 229.5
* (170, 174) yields 217.8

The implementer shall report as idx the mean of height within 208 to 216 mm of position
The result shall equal 201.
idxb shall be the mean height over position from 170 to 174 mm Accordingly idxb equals 217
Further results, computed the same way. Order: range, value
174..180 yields 204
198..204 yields 209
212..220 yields 214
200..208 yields 204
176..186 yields 203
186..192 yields 217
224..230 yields 263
